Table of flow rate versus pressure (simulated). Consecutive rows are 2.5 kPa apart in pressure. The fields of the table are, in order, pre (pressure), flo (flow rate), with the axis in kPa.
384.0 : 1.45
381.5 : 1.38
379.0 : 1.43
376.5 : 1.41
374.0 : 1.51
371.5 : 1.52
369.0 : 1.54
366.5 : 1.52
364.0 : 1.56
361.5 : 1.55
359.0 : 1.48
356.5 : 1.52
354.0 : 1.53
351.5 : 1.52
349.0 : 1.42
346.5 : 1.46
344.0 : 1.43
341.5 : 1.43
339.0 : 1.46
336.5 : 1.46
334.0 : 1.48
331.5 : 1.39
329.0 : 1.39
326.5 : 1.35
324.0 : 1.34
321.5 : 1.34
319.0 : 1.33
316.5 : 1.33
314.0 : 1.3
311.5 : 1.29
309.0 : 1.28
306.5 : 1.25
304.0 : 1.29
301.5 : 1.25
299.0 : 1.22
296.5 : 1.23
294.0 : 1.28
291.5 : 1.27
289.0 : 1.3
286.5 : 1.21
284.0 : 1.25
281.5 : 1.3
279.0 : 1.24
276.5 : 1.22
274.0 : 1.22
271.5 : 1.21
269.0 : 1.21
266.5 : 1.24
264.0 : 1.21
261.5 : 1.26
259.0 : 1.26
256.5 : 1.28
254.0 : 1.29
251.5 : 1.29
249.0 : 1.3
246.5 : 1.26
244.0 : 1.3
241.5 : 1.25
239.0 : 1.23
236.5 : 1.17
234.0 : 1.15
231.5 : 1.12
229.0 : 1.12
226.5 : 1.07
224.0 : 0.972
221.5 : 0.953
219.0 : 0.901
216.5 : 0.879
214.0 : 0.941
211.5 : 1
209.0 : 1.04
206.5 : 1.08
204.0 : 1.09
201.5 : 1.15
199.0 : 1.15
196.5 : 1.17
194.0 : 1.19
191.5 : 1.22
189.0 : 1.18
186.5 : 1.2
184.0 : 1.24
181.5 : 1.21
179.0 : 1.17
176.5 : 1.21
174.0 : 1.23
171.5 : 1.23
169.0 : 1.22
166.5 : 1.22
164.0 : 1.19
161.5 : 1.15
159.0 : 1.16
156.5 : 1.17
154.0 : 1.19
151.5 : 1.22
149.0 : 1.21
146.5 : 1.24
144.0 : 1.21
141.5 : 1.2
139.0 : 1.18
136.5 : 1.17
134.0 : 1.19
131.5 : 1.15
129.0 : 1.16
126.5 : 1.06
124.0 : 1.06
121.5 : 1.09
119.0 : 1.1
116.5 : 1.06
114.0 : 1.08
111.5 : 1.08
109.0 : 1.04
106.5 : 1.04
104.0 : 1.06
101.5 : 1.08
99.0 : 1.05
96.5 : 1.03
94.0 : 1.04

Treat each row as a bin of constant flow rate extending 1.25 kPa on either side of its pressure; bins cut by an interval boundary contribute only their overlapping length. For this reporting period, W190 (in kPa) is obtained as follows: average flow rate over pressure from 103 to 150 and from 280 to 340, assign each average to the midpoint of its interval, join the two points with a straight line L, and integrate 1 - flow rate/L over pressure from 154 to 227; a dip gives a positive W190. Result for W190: 3.9 kPa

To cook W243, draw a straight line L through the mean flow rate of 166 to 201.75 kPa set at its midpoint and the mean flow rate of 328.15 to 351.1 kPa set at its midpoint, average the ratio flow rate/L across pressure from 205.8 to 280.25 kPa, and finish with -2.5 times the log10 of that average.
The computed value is 0.12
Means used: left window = 1.2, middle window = 1.16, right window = 1.44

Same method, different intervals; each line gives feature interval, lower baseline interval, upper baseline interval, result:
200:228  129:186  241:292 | 0.21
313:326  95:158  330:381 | 0.07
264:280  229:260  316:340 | 0.06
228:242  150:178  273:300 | 0.05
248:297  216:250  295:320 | -0.04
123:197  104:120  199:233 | -0.13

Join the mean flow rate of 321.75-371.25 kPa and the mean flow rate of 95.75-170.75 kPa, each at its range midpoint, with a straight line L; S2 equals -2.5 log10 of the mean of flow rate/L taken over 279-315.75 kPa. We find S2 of 0.10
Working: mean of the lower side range 1.14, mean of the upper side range 1.46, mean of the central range 1.27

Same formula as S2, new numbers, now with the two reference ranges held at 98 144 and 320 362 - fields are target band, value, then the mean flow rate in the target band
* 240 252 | 0.02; 1.28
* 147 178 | -0.03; 1.2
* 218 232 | 0.23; 1.02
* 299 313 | 0.10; 1.27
